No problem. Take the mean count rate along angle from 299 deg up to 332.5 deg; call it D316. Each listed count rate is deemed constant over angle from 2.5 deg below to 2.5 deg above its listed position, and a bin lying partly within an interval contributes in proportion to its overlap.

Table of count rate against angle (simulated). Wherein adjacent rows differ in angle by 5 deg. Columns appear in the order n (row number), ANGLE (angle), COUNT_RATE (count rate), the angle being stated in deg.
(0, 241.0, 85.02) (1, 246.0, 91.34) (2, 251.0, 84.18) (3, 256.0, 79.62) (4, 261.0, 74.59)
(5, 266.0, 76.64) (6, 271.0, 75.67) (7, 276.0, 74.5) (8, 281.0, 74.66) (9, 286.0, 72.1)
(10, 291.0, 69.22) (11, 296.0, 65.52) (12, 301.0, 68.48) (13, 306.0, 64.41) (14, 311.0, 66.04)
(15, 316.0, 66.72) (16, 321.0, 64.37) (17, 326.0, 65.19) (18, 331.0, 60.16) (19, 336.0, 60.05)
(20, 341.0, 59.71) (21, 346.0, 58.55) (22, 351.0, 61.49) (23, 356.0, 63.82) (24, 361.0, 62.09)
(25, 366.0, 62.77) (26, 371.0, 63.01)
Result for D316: 65.1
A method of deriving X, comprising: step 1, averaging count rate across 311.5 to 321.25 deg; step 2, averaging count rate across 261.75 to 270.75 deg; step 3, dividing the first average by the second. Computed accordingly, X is 0.87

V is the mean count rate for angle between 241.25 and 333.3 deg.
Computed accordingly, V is 72.2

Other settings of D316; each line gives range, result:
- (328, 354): 60.2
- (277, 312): 69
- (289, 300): 67.4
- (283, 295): 70.2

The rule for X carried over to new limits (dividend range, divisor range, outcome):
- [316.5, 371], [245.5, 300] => 0.82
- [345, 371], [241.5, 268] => 0.76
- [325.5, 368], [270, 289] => 0.83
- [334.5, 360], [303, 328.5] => 0.93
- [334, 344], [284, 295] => 0.86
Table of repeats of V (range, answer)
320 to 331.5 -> 63.6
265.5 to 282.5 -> 75.3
